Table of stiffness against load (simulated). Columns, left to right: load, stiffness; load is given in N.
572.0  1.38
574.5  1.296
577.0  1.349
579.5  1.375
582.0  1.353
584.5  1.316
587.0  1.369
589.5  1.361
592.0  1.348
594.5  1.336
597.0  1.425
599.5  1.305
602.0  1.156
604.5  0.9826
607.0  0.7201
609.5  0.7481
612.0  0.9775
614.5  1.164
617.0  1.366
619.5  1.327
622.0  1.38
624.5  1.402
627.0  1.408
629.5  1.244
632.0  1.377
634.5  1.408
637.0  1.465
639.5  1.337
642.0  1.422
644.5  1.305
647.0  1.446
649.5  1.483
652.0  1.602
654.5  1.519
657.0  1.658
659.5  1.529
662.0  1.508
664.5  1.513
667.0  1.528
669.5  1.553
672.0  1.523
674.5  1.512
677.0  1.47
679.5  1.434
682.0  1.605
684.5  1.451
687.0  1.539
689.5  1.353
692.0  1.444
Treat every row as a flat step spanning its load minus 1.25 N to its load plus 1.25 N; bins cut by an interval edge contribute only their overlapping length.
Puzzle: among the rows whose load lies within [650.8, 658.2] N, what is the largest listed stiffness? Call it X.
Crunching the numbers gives 1.658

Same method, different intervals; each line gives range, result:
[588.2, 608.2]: 1.425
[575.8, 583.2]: 1.375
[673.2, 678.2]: 1.512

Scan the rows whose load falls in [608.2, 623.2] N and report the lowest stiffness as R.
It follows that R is 0.7481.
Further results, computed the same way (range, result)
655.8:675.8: 1.508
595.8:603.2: 1.156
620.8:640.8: 1.244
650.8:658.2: 1.519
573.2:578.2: 1.296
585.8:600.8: 1.305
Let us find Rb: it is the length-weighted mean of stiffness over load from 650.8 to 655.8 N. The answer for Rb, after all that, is 1.56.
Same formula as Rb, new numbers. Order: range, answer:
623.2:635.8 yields 1.37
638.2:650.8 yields 1.4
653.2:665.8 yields 1.55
